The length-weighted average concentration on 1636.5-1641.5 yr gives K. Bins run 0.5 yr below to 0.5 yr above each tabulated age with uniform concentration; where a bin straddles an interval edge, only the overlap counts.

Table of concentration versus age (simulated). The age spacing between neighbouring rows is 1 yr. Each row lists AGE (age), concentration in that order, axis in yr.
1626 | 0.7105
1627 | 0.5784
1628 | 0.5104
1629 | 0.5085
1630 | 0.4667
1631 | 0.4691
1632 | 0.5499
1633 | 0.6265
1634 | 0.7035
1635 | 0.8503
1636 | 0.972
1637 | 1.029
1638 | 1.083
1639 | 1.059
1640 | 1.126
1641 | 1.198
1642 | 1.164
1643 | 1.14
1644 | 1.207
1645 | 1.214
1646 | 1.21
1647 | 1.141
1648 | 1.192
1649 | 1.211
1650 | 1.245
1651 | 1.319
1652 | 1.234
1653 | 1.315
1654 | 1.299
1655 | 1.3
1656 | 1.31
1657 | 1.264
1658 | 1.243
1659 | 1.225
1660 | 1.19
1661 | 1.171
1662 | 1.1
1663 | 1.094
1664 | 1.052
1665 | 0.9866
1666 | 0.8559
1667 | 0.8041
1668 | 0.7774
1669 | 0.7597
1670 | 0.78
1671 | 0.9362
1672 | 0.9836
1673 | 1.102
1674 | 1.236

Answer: 1.1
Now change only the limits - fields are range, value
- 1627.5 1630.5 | 0.495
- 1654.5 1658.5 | 1.28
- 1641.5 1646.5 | 1.19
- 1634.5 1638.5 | 0.984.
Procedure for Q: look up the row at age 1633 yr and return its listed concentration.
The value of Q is 0.6265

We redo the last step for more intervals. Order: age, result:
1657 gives 1.264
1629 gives 0.5085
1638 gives 1.083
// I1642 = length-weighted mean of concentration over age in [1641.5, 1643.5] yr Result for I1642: 1.15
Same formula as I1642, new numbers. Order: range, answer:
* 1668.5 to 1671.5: 0.825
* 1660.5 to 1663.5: 1.12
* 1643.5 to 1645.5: 1.21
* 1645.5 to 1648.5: 1.18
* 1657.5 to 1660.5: 1.22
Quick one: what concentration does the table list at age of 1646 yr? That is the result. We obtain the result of 1.21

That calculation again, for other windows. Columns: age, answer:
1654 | 1.299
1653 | 1.315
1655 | 1.3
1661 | 1.171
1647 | 1.141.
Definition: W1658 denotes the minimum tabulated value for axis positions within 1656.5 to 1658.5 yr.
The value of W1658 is 1.243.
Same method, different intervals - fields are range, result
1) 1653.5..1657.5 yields 1.264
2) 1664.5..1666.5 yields 0.8559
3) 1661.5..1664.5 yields 1.052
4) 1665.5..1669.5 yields 0.7597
